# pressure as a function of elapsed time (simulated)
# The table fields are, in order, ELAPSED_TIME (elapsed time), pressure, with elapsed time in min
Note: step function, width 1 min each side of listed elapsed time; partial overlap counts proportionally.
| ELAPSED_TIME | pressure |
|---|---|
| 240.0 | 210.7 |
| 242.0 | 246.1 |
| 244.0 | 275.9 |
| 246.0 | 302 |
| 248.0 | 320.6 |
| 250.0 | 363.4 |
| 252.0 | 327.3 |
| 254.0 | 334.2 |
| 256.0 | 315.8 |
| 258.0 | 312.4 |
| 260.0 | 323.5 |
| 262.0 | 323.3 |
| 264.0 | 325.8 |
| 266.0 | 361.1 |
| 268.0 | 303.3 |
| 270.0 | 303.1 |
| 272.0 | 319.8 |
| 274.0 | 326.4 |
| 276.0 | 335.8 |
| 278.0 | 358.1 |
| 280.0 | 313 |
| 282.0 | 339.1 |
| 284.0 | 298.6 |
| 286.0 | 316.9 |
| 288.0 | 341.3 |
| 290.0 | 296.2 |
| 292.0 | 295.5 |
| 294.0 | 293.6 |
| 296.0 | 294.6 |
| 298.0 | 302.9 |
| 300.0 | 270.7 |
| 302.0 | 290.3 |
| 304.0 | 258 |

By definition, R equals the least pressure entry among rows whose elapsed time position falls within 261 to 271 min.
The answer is 303.1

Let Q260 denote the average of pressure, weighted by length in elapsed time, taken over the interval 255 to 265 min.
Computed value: 320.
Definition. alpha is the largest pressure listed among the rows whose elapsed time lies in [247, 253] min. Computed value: 363.4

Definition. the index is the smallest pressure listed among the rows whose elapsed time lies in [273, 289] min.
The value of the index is 298.6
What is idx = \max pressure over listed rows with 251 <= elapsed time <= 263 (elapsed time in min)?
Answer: 334.2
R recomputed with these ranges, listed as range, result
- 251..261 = 312.4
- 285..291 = 296.2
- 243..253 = 275.9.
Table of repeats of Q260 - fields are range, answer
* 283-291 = 313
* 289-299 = 297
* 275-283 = 336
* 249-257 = 335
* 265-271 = 323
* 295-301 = 289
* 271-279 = 335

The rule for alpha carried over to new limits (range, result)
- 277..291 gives 358.1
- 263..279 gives 361.1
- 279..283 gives 339.1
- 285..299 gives 341.3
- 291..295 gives 295.5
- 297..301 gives 302.9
